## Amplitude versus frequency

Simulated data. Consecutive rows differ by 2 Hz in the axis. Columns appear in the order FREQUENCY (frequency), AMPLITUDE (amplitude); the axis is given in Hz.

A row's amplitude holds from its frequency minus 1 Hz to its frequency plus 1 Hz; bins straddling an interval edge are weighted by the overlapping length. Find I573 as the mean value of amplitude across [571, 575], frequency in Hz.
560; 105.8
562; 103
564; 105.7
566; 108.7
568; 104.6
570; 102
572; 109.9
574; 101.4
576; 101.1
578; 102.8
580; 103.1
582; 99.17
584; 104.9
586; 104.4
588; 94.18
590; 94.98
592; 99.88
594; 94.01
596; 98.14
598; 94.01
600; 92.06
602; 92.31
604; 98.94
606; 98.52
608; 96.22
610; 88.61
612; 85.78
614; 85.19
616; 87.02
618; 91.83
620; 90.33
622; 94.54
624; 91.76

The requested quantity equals 106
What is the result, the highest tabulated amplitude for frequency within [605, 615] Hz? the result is 98.52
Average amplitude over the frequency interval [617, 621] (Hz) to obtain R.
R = 91.1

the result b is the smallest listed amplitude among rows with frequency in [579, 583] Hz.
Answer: 99.17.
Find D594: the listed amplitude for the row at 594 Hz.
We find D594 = 94.01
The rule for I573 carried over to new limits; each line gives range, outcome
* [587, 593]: 96.3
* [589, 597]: 96.8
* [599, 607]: 95.5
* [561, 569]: 106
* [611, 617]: 86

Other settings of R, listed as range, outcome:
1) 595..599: 96.1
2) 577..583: 102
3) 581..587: 103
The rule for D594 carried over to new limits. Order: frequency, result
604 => 98.94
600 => 92.06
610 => 88.61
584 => 104.9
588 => 94.18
